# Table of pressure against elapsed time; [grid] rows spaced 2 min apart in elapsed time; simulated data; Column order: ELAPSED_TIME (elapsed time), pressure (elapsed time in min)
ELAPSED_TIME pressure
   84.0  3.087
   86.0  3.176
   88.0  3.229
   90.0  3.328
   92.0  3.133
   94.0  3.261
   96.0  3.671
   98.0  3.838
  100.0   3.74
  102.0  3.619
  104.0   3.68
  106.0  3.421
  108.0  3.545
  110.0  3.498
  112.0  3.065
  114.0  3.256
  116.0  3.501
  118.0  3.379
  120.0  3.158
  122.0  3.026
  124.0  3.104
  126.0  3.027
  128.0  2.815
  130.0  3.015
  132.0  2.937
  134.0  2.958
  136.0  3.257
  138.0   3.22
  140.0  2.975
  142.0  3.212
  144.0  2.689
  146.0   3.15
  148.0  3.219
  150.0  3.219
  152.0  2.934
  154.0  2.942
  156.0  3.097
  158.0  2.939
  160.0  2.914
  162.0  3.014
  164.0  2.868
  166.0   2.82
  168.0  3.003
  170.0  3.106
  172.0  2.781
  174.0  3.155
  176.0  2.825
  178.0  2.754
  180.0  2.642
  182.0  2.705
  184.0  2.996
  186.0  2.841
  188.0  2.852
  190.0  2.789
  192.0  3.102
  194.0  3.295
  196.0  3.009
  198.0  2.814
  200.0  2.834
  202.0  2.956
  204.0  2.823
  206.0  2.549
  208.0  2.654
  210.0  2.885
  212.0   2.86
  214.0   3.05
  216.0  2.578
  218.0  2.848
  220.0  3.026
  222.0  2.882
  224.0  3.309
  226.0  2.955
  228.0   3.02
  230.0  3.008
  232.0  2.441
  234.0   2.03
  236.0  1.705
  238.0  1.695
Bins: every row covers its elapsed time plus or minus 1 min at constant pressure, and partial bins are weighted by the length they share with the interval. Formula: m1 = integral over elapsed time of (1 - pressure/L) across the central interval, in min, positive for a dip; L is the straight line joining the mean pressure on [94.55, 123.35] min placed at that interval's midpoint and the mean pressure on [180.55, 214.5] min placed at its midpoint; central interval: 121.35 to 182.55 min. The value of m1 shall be 3.7 min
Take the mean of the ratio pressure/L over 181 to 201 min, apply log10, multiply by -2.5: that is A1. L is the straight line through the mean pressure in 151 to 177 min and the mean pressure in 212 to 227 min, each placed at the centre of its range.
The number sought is 0.01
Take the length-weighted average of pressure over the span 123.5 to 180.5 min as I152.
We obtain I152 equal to 2.99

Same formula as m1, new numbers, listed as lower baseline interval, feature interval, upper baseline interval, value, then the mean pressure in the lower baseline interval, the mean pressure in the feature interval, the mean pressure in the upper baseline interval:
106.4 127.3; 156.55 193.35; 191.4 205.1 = 1.8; 3.25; 2.9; 2.97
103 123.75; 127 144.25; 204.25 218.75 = 1.0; 3.34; 3.02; 2.78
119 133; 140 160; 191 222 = -0.4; 3.01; 3.03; 2.89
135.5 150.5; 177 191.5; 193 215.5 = 0.7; 3.11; 2.81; 2.88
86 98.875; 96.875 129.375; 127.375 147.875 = -1.2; 3.39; 3.35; 3.03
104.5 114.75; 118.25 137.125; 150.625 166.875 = 1.0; 3.38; 3.05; 2.95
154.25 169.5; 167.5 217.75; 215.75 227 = 1.4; 2.96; 2.87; 2.96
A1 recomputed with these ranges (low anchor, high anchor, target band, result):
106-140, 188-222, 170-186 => 0.05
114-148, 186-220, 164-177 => 0.01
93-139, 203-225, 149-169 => 0.05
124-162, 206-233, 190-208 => 0.01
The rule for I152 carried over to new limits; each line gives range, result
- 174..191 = 2.82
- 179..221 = 2.86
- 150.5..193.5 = 2.92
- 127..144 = 3.03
